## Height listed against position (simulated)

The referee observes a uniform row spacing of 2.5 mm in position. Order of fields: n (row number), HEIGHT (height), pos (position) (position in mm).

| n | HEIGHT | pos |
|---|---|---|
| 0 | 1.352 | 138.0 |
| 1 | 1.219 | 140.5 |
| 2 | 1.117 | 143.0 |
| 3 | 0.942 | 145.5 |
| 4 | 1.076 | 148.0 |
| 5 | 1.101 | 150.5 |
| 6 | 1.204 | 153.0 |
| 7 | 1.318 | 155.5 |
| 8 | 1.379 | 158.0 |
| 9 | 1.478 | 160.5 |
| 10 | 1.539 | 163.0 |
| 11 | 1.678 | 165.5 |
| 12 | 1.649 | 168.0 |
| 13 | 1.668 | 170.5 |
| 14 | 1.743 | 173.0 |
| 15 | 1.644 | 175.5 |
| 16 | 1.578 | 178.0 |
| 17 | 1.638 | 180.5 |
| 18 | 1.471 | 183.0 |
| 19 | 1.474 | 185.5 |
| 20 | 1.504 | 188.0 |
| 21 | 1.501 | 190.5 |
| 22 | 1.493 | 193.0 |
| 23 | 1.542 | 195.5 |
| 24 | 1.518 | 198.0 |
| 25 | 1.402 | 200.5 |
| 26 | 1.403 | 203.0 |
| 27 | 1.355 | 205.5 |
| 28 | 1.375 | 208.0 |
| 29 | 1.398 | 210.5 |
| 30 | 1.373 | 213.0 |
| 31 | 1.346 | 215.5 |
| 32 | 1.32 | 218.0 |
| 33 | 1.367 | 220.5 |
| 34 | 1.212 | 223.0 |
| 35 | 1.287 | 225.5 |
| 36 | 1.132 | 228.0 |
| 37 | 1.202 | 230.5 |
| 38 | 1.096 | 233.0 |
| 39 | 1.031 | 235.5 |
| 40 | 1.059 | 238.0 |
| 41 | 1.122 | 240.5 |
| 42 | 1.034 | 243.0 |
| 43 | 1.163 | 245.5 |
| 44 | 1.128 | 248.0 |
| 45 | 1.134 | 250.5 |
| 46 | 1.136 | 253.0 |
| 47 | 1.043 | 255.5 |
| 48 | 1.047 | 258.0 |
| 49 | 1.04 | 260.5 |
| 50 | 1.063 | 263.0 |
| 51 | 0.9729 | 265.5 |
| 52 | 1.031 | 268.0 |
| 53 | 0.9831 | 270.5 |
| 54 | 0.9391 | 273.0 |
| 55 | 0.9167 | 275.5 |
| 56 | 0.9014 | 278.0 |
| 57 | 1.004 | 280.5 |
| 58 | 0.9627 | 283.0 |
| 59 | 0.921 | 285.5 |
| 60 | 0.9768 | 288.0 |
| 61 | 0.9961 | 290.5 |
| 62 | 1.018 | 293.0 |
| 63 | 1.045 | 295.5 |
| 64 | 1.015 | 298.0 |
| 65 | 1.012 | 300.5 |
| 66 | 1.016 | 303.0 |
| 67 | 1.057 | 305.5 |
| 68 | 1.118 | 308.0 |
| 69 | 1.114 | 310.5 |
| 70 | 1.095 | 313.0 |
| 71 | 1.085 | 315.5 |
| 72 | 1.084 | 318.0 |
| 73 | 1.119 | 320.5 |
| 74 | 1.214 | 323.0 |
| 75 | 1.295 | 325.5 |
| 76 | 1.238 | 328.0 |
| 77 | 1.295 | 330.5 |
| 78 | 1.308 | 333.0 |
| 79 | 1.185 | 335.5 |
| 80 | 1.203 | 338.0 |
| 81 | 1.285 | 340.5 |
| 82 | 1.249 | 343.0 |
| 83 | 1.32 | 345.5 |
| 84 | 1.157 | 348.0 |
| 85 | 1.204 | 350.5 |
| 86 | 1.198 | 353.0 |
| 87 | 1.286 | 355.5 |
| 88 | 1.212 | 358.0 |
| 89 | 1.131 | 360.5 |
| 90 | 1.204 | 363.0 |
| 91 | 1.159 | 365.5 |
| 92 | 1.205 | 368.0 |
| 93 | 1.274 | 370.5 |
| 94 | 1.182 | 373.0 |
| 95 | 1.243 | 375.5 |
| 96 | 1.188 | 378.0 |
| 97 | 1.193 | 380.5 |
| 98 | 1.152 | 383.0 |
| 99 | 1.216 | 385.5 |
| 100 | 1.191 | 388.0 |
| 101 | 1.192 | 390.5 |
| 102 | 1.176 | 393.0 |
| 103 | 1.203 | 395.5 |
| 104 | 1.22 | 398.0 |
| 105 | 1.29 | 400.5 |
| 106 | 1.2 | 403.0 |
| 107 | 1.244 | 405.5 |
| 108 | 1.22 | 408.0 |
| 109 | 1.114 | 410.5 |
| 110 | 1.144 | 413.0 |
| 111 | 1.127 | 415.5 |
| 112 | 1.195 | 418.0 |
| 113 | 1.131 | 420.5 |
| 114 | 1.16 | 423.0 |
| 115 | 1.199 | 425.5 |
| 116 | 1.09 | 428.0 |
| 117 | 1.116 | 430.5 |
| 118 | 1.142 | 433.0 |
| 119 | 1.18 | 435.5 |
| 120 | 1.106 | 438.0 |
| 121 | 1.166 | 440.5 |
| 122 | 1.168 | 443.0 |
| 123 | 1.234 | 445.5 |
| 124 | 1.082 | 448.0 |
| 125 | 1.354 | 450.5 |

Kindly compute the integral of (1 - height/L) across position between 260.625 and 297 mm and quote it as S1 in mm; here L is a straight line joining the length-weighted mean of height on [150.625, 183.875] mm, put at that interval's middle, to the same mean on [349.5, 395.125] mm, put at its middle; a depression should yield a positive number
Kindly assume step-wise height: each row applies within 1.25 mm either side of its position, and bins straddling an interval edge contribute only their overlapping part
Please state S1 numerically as 9.8 mm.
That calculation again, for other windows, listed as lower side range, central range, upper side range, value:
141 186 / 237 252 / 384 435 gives 2.62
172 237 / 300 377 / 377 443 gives 3.94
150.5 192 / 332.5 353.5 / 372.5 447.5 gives 0.66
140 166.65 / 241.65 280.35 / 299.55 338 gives 5.22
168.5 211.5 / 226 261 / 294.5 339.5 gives 6.56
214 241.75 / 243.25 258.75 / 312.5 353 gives 1.24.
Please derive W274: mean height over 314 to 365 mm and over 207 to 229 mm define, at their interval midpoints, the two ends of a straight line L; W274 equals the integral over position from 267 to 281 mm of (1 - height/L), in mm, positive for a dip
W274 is 3.4 mm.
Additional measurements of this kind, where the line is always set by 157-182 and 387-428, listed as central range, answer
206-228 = 2.81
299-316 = 3.62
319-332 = 0.95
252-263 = 2.91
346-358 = 0.59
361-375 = 0.57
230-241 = 2.90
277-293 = 4.95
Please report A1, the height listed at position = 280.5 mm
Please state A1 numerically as 1.004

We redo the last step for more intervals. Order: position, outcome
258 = 1.047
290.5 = 0.9961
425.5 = 1.199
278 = 0.9014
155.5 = 1.318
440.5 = 1.166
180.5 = 1.638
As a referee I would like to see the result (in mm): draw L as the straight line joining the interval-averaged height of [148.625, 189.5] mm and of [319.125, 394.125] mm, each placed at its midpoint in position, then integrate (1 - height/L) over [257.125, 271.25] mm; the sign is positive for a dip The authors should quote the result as 3.5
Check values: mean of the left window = 1.5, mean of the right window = 1.22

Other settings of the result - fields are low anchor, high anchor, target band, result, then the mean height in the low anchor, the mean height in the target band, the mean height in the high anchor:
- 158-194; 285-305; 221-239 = 2.2 mm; 1.57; 1.16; 1.01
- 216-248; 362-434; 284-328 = 3.9 mm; 1.17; 1.07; 1.19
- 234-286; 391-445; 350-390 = -2.6 mm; 1.03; 1.2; 1.17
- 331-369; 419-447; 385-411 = -0.6 mm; 1.22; 1.21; 1.15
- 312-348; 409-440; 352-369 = -0.1 mm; 1.21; 1.2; 1.14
